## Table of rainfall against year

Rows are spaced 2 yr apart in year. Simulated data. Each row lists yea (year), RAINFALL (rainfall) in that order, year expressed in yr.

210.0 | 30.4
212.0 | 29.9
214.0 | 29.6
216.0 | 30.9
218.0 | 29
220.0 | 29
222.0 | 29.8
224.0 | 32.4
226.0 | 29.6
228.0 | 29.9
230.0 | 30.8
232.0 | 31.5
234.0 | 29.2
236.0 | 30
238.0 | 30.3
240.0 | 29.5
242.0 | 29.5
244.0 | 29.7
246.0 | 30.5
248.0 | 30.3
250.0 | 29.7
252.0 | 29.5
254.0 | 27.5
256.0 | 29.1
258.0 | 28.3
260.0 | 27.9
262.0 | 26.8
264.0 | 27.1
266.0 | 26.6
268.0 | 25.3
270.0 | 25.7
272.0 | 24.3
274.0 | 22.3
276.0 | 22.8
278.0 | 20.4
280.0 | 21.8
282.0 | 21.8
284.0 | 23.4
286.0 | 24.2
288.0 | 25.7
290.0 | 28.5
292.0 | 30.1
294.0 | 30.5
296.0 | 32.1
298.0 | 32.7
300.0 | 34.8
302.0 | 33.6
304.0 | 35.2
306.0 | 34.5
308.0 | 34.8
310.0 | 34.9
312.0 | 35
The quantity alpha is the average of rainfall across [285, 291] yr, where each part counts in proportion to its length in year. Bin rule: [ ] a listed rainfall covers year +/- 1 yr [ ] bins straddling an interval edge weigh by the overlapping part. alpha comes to 26.1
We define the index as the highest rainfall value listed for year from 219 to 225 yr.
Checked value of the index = 32.4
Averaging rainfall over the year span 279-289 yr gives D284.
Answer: 23.4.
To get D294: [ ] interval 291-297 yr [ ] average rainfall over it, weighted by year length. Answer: 30.9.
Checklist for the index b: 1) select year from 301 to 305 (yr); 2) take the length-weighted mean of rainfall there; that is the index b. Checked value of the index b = 34.4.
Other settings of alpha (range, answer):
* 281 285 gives 22.6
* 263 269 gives 26.3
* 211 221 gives 29.7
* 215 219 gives 29.9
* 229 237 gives 30.4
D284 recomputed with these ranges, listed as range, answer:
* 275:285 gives 22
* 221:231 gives 30.5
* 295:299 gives 32.4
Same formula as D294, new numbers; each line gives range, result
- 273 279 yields 21.8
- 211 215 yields 29.8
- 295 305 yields 33.7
